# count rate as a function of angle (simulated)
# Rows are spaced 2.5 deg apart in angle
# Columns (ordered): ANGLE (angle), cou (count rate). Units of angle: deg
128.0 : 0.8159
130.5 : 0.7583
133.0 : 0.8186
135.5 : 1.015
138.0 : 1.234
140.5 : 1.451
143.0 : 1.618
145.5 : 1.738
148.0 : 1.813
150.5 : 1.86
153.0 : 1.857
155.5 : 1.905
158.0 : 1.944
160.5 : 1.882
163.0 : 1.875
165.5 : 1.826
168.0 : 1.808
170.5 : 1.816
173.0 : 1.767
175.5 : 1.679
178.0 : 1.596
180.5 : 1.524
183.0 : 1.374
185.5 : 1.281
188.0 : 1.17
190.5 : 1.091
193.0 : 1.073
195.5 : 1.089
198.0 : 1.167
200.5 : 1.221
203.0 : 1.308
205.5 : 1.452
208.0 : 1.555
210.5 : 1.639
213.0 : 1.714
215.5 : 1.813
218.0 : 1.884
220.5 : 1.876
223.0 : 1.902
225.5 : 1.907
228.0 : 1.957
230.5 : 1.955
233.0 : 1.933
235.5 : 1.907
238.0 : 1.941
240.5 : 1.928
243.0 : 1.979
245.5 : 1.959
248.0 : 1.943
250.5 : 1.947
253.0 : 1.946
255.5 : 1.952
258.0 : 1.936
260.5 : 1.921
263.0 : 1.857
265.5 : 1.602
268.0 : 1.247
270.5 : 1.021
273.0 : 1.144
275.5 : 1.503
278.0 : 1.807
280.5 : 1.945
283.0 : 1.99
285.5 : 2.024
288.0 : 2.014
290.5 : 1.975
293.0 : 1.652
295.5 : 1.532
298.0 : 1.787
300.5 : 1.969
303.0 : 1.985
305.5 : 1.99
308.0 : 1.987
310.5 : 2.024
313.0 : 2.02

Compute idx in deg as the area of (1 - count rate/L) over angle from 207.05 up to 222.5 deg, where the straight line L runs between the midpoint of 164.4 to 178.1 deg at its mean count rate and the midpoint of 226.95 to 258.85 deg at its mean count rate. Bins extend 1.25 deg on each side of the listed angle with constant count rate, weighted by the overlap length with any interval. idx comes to 1.0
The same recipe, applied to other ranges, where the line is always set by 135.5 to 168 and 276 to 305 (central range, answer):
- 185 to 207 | 7.0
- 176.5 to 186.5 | 1.7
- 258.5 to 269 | 0.9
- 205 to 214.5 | 1.0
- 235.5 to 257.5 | -1.5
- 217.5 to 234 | -1.0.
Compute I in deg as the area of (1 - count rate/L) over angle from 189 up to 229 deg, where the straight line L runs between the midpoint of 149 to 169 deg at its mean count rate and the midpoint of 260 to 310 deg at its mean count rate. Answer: 6.2 deg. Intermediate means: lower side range 1.87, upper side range 1.75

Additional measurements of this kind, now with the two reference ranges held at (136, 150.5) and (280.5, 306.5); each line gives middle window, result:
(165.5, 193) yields 2.29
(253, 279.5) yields 3.09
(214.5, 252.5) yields -3.45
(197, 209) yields 2.53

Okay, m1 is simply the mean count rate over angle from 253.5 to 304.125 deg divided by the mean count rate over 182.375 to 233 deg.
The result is 1.14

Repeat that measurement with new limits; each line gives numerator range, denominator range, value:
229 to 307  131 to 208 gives 1.21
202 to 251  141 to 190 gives 1.08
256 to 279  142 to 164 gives 0.86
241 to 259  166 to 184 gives 1.17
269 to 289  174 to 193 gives 1.22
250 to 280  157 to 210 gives 1.10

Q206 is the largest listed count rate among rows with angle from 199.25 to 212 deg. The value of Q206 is 1.639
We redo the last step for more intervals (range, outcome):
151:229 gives 1.957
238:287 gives 2.024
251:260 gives 1.952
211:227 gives 1.907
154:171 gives 1.944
